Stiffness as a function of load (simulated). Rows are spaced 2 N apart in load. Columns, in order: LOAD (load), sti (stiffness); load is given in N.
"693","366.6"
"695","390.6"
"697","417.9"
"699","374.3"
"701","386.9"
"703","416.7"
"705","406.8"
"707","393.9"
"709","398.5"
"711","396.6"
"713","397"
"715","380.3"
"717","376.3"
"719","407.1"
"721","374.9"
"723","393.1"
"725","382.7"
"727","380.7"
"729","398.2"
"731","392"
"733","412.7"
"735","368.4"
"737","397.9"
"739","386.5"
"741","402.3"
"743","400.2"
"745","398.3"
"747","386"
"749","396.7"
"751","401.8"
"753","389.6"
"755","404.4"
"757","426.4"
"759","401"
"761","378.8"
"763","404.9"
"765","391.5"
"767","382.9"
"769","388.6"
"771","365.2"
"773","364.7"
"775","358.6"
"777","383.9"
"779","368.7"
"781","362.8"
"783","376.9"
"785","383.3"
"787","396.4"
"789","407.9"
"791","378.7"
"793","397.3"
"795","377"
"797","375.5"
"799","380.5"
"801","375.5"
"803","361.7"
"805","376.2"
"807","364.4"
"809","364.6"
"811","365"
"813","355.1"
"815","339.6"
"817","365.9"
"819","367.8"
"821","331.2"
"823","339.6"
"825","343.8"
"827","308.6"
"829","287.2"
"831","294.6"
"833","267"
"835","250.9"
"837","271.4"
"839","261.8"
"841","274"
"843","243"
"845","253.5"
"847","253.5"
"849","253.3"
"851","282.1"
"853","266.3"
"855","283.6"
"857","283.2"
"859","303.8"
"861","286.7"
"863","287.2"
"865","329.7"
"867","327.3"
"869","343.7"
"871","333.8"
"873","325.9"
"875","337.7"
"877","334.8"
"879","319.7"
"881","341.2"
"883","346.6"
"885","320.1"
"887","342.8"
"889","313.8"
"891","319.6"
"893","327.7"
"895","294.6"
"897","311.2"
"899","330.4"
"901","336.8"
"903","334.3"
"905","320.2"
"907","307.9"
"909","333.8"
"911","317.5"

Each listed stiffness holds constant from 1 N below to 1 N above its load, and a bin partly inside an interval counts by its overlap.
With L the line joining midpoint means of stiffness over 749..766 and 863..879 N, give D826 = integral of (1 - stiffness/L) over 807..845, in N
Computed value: 4.8 N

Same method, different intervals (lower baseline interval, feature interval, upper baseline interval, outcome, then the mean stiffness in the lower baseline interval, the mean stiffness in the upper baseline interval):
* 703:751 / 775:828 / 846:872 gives -4.6 N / 393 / 295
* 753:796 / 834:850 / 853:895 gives 3.9 N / 386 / 319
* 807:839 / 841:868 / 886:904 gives 3.5 N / 323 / 323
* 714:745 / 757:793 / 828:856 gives -4.6 N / 390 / 267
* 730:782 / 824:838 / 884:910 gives 2.6 N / 389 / 323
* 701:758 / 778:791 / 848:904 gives -0.6 N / 395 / 315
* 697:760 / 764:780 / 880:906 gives 0.0 N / 395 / 326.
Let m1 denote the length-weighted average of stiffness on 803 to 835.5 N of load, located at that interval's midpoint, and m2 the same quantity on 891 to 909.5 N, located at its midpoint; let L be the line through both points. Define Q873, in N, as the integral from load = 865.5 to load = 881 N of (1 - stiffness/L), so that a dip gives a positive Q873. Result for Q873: -0.3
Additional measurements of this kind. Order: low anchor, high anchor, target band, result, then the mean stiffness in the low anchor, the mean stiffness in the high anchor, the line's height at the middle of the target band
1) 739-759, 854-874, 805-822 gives -0.4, 400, 310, 350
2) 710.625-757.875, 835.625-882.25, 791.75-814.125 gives -2.1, 394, 295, 340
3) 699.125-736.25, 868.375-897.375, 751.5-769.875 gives -1.0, 392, 328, 375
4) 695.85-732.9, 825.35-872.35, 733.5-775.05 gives -3.4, 393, 286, 362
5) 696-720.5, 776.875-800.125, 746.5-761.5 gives -0.4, 396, 382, 388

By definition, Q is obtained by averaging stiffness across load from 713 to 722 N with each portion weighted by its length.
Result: 386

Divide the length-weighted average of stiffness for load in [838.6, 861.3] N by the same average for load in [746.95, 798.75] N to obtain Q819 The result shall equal 0.7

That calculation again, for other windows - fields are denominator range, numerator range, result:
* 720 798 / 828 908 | 0.78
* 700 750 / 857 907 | 0.82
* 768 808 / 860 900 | 0.86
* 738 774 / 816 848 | 0.75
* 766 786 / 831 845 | 0.70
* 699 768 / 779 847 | 0.86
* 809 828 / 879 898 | 0.93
